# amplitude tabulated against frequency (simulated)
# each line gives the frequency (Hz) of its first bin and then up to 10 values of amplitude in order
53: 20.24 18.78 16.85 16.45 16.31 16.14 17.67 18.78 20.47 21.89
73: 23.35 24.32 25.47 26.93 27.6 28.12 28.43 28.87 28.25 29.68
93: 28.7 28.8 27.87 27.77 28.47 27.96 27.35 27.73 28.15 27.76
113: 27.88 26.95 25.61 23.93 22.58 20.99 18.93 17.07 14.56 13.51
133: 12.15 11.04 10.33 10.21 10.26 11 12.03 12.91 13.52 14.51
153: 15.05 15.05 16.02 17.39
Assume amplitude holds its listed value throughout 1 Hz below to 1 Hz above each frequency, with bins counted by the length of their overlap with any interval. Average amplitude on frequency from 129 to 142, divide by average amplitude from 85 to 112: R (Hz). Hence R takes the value 0.41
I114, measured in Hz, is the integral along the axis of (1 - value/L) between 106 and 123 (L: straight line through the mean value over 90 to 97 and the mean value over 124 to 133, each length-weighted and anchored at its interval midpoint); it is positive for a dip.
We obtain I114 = -4.2 Hz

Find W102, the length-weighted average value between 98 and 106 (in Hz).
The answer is 27.9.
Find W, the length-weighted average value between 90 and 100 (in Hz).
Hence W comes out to 28.6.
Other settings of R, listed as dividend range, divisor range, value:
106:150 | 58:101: 0.74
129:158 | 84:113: 0.45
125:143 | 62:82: 0.57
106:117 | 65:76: 1.29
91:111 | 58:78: 1.40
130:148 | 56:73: 0.63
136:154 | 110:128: 0.52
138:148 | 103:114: 0.41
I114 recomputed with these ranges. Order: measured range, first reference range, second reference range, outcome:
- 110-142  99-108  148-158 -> 5.9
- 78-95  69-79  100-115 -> -2.1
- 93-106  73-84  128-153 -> -4.0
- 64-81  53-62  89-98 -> -0.3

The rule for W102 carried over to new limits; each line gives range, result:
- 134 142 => 10.5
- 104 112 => 27.7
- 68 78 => 23.1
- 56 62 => 16.5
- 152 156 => 15.1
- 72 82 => 25.5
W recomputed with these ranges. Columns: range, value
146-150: 13.2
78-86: 27.8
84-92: 28.8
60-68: 17.2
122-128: 19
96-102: 28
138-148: 11.3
